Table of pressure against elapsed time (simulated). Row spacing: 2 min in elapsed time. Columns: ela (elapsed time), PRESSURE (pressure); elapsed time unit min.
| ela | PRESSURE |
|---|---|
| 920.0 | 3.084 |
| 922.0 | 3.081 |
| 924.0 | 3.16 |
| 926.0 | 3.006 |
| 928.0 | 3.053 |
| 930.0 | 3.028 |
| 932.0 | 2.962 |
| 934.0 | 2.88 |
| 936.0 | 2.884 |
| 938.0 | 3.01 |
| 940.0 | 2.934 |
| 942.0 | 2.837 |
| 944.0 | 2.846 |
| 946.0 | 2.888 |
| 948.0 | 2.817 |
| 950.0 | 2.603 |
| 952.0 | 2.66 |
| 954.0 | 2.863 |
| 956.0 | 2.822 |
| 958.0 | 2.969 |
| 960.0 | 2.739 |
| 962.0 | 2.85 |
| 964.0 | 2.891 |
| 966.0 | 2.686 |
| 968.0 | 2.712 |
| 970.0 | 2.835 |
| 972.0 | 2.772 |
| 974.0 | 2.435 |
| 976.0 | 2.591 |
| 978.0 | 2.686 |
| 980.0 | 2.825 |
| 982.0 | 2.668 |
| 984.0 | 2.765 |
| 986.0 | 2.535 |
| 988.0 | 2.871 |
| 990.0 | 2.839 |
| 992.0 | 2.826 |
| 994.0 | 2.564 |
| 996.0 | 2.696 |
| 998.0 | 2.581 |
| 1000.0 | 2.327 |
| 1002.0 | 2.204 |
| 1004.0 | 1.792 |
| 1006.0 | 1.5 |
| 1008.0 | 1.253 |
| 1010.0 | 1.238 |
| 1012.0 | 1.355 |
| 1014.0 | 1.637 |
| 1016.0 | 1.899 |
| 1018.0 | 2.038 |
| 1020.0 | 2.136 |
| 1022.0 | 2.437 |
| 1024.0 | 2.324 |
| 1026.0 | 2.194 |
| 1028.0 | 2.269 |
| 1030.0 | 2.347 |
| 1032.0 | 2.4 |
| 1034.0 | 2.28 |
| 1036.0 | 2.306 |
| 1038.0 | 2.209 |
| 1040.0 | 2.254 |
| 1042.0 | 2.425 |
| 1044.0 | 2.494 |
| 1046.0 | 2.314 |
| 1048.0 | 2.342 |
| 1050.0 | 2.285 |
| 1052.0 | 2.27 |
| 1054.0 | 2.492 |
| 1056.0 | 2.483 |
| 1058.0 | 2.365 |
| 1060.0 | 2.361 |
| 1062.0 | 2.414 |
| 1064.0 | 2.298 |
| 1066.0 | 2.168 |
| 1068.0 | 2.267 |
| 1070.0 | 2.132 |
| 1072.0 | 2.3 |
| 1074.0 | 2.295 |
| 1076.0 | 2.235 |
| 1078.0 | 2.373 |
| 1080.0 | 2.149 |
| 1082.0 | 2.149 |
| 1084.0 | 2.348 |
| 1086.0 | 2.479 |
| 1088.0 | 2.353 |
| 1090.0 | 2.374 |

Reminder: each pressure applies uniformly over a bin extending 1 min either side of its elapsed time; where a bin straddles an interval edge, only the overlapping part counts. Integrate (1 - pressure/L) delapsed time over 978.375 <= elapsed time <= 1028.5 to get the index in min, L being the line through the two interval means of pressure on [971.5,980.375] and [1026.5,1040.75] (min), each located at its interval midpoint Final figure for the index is 5.0 min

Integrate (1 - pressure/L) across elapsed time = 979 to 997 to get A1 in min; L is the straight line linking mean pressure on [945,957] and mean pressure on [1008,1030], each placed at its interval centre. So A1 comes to -3.2 min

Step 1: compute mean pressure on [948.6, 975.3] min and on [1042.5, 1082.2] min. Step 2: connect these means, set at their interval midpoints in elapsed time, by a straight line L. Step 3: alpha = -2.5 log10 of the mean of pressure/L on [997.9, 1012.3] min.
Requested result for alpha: 0.42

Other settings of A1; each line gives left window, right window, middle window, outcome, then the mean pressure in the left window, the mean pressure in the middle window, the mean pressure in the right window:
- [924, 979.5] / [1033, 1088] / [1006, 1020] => 5.1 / 2.83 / 1.61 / 2.32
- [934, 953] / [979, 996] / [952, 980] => 0.3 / 2.83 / 2.76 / 2.73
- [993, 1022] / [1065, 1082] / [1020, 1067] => -5.0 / 1.96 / 2.33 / 2.23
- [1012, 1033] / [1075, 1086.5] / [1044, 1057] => -1.0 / 2.13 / 2.37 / 2.28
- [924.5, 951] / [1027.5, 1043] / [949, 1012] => 3.3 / 2.91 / 2.52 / 2.31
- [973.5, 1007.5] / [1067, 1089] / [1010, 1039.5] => 3.7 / 2.49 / 2.1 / 2.28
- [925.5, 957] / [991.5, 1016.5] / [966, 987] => -2.8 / 2.88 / 2.68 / 1.98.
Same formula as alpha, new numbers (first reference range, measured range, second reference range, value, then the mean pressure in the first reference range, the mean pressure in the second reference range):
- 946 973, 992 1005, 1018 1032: 0.040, 2.79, 2.28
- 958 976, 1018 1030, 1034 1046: 0.075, 2.74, 2.33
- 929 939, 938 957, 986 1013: -0.010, 2.95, 2.17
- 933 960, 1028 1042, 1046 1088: 0.067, 2.84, 2.31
